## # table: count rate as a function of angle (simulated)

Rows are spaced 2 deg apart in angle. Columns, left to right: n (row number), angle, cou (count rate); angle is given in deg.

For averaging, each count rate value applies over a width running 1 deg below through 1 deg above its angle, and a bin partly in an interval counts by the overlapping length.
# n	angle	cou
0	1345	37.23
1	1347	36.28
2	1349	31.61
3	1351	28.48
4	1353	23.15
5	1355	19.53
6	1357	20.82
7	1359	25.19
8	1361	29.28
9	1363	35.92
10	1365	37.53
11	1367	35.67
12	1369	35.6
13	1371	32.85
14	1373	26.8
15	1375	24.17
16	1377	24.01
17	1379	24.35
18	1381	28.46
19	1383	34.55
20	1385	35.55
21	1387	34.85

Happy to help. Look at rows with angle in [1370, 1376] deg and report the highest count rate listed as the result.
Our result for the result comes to 32.85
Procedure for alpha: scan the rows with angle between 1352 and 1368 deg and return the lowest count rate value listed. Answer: 19.53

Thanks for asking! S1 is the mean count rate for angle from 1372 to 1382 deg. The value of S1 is 25.6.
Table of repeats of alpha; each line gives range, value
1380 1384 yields 28.46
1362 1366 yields 35.92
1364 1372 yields 32.85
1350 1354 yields 23.15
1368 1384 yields 24.01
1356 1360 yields 20.82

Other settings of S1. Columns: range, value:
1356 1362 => 25.1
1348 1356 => 25.7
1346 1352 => 32.1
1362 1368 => 36.4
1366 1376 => 31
